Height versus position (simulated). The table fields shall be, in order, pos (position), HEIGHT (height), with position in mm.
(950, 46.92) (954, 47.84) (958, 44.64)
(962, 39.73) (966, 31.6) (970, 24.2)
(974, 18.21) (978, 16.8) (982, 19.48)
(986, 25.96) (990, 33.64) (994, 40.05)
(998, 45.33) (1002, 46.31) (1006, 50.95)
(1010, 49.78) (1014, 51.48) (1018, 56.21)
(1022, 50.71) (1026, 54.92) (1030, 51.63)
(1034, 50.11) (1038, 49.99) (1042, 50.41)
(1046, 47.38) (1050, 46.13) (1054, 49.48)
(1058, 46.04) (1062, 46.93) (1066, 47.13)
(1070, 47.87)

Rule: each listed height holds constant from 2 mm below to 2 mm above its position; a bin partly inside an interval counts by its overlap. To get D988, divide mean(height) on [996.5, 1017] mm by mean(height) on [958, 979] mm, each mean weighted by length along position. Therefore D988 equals 1.74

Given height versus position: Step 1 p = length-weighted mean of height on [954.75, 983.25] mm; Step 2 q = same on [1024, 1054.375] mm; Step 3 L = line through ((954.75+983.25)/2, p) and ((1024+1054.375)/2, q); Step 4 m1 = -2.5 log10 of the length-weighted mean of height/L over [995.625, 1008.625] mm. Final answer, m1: -0.21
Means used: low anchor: 28.9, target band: 47.4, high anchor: 50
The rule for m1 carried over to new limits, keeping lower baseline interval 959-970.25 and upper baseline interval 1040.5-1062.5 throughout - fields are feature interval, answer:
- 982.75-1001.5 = 0.079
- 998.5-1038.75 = -0.197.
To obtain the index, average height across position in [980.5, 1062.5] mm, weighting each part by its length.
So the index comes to 46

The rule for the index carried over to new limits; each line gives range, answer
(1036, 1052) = 48.5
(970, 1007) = 32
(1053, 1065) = 47.3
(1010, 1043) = 51.8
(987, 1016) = 44.7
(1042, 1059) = 47.7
